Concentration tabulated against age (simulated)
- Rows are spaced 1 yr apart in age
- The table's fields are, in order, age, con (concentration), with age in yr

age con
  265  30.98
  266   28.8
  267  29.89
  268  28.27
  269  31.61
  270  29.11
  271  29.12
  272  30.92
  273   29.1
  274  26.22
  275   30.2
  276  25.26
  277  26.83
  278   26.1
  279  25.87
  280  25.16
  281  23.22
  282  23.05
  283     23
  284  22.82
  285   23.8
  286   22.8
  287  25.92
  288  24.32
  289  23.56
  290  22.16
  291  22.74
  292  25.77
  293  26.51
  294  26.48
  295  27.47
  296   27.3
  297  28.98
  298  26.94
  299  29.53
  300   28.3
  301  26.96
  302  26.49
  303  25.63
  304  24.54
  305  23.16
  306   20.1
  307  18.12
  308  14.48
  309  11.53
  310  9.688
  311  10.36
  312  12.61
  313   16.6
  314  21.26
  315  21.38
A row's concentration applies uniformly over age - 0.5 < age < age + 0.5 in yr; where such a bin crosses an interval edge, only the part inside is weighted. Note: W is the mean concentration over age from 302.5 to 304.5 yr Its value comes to 25.1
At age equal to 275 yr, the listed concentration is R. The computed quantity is 30.2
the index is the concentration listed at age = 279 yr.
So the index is 25.87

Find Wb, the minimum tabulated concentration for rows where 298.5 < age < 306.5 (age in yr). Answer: 20.1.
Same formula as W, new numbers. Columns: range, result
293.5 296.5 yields 27.1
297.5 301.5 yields 27.9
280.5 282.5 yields 23.1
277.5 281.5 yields 25.1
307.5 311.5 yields 11.5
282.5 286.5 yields 23.1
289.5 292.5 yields 23.6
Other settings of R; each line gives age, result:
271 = 29.12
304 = 24.54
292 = 25.77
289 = 23.56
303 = 25.63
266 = 28.8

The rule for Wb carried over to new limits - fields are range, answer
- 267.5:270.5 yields 28.27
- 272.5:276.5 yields 25.26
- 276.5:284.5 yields 22.82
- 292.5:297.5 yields 26.48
